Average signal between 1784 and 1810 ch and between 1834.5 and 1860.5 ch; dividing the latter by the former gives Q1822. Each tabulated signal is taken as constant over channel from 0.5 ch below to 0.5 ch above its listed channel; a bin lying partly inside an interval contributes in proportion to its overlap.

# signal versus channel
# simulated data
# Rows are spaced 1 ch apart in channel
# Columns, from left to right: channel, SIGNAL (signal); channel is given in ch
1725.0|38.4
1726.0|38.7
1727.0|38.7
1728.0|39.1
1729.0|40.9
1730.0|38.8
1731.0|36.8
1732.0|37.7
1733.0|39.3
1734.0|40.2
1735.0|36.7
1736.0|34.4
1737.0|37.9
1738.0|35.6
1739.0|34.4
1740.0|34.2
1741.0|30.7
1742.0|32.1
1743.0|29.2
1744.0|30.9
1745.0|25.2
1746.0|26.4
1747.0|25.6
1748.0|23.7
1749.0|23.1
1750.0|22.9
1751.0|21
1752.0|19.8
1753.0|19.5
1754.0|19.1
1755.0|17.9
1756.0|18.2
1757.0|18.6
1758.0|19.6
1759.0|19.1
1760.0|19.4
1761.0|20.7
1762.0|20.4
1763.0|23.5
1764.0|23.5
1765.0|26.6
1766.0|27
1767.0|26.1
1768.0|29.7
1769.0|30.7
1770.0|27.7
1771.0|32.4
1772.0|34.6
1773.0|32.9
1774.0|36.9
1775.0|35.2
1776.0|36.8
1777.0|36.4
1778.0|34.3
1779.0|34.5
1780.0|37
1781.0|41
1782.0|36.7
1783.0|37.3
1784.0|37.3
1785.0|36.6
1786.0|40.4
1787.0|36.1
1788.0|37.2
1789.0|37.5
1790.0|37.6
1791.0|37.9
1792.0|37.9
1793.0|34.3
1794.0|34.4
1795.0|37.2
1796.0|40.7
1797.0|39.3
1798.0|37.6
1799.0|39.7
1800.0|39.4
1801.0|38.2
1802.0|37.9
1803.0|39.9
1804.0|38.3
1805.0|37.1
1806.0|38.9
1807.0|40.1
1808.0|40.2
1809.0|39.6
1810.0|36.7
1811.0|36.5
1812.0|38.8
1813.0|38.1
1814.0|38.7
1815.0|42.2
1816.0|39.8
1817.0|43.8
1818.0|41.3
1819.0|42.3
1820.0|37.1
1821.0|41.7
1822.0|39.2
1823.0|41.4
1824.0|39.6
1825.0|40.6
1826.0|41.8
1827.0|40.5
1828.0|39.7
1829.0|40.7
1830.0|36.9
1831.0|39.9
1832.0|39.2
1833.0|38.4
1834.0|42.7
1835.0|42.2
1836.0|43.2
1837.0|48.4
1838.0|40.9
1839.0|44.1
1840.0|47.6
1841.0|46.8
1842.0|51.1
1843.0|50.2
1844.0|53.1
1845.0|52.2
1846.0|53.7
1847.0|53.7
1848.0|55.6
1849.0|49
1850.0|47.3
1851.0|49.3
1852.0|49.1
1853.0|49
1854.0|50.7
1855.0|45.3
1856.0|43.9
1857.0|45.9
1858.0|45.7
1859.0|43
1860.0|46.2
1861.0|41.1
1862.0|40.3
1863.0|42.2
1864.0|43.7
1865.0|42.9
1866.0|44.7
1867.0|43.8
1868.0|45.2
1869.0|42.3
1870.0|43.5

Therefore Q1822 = 1.26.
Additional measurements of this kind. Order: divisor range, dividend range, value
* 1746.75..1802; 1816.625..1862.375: 1.45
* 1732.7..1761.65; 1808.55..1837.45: 1.52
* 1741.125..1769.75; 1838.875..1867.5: 2.00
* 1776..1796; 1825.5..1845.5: 1.19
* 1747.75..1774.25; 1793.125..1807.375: 1.59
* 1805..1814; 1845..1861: 1.26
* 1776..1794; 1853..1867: 1.20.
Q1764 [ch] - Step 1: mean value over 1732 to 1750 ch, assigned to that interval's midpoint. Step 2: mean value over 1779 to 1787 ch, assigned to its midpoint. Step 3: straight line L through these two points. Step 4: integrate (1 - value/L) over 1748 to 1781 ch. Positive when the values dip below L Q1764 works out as 8.1 ch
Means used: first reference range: 31.7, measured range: 26.6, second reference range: 37.7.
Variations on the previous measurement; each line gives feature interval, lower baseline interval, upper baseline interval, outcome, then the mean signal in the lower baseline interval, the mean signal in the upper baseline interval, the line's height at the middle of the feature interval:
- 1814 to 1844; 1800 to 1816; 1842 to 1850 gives 2.5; 38.8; 52.1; 46.1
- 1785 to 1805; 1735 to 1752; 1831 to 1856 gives 0.3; 29.2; 47.4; 38.5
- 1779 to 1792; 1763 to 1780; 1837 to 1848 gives -0.9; 31.5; 49.6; 35.1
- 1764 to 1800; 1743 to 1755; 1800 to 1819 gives -3.5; 23.4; 39.3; 32.1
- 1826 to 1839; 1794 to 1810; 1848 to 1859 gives 0.8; 38.7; 47.7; 44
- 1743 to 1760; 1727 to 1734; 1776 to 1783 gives 7.1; 38.9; 36.7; 37.9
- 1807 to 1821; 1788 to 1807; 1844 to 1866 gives 0.3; 38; 47.2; 40.7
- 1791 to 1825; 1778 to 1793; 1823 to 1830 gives -0.1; 37.3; 40.3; 38.9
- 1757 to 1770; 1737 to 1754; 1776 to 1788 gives 3.4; 27.2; 37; 32.1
